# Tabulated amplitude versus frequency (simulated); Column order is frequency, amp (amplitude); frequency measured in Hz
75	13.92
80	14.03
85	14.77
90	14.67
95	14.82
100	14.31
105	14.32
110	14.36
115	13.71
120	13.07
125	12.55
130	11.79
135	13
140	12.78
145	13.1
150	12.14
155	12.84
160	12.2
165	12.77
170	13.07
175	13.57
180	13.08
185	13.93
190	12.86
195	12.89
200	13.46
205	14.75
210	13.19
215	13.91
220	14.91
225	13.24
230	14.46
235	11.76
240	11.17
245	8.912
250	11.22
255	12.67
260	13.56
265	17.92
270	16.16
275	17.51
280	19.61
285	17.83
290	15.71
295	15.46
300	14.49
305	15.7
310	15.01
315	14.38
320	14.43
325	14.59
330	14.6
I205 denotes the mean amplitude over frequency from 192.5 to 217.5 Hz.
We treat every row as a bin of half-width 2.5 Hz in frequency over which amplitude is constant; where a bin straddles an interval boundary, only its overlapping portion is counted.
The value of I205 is 13.6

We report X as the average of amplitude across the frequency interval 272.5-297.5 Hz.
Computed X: 17.2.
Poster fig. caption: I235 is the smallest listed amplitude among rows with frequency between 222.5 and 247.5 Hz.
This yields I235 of 8.912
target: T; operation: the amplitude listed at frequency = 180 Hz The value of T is 13.08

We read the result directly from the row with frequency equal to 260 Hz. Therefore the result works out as 13.56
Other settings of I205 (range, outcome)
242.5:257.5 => 10.9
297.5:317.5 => 14.9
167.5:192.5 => 13.3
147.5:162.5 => 12.4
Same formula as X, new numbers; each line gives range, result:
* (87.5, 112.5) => 14.5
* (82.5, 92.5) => 14.7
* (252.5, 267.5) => 14.7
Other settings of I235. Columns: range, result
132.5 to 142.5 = 12.78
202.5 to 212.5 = 13.19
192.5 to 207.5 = 12.89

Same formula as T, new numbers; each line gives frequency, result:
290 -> 15.71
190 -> 12.86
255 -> 12.67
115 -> 13.71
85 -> 14.77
